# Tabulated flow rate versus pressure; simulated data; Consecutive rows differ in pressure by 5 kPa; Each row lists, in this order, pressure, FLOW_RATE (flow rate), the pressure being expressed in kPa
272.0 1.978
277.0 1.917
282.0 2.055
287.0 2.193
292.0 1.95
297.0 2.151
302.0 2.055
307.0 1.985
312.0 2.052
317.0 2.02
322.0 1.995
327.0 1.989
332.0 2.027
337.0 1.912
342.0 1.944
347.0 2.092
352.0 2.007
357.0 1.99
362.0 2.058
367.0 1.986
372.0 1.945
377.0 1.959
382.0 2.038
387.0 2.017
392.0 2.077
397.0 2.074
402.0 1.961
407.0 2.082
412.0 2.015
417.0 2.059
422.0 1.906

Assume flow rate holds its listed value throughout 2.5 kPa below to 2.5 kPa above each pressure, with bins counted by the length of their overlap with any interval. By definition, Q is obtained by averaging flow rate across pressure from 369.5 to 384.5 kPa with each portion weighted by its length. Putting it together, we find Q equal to 1.98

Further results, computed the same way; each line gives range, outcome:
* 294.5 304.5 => 2.1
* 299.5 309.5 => 2.02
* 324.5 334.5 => 2.01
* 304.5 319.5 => 2.02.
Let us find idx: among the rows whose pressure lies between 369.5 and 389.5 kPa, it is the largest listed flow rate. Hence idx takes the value 2.038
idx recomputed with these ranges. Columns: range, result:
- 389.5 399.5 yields 2.077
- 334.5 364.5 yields 2.092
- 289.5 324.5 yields 2.151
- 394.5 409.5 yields 2.082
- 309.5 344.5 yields 2.052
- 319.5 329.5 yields 1.995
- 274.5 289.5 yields 2.193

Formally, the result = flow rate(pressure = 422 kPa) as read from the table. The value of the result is 1.906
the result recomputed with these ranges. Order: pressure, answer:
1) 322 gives 1.995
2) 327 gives 1.989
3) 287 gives 2.193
